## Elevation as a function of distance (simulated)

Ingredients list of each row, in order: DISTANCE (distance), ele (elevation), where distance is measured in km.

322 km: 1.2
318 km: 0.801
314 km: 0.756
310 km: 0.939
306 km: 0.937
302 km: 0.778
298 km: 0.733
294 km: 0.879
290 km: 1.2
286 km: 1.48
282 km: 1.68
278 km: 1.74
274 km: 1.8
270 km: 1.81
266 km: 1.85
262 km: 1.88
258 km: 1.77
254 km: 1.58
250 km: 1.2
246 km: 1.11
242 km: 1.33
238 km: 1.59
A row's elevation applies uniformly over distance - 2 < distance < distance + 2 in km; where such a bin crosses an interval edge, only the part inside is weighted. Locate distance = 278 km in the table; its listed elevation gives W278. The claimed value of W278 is 1.74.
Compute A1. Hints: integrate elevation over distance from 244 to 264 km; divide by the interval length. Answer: 1.51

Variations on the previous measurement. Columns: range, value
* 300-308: 0.858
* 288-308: 0.905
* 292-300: 0.806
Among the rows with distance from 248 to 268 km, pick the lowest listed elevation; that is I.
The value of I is 1.2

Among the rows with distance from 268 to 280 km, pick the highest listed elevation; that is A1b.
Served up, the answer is 1.81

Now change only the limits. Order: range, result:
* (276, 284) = 1.74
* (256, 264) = 1.88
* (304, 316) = 0.939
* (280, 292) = 1.68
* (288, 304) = 1.2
